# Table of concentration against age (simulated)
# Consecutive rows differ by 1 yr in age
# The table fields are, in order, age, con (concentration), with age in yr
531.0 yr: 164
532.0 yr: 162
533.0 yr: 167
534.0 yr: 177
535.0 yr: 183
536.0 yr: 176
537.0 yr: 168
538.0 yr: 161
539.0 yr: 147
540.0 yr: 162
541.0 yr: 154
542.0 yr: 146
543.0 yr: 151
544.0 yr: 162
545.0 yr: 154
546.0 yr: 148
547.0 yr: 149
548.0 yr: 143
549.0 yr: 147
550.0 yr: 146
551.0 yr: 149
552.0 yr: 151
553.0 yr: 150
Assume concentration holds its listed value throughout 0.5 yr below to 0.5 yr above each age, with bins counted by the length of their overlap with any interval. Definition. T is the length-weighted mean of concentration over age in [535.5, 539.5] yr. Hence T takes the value 163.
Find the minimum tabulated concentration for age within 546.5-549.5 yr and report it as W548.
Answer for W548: 143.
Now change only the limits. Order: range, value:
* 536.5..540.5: 147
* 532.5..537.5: 167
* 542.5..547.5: 148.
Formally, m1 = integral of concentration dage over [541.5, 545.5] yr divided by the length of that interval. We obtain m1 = 153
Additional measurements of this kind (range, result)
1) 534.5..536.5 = 180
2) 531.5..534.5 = 169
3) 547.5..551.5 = 146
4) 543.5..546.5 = 155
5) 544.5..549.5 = 148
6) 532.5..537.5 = 174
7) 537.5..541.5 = 156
